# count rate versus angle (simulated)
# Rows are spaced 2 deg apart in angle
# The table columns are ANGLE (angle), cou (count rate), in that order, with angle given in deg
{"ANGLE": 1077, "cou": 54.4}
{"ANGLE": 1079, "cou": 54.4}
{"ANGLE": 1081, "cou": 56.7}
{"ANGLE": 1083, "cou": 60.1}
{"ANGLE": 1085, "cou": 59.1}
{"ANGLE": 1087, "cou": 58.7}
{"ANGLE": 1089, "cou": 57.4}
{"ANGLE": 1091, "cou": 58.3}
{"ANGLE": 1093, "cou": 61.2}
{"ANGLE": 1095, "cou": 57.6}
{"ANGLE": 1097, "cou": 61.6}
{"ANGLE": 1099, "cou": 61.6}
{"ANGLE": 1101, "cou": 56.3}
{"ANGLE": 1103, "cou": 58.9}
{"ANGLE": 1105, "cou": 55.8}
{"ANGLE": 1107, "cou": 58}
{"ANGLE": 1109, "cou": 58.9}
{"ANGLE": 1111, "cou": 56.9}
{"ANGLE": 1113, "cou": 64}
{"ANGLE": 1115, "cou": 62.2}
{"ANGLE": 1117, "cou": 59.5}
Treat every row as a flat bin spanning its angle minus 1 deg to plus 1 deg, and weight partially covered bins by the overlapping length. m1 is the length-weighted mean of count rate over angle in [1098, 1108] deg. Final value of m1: 58.1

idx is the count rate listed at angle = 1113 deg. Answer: 64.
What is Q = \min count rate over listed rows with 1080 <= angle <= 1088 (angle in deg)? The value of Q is 56.7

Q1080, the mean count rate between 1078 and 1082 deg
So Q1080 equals 55.5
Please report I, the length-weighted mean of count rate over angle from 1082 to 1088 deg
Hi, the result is 59.3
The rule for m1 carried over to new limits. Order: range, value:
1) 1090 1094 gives 59.8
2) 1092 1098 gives 60.1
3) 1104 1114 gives 58.7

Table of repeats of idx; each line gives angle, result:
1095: 57.6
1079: 54.4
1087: 58.7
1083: 60.1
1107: 58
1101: 56.3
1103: 58.9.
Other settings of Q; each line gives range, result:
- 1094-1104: 56.3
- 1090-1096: 57.6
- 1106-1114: 56.9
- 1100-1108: 55.8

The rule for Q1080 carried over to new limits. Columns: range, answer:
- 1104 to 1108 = 56.9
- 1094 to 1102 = 59.3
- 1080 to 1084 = 58.4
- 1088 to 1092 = 57.8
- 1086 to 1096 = 58.6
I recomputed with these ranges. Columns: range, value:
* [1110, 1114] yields 60.5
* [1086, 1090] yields 58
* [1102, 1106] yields 57.3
